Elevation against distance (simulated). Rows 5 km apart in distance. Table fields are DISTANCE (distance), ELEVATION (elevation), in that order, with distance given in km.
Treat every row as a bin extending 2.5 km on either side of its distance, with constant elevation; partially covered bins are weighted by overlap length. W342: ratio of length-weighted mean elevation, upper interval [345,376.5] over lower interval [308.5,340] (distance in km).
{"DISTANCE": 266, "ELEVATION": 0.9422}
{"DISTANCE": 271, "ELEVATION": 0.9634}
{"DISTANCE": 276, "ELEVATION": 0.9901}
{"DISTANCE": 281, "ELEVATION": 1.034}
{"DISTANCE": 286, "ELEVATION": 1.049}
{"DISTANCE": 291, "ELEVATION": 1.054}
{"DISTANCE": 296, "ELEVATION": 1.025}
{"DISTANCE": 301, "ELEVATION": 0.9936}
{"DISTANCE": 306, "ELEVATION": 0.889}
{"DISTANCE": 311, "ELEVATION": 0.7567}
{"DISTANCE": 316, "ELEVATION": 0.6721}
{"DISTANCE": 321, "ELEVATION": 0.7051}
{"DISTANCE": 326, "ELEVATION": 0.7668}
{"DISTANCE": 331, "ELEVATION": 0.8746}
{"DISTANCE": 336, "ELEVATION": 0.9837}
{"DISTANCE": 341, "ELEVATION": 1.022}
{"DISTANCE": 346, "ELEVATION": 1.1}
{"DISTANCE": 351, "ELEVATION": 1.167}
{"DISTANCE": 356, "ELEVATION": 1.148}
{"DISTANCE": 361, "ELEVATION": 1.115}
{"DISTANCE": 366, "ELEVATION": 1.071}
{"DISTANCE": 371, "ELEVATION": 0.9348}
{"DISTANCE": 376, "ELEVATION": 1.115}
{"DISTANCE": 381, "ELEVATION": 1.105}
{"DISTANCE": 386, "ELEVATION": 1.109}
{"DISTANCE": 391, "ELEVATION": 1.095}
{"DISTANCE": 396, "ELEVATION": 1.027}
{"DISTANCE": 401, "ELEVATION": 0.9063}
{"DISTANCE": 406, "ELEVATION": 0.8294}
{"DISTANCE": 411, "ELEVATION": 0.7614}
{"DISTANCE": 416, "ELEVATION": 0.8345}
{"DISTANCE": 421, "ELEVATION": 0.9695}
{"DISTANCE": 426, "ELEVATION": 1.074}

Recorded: 1.36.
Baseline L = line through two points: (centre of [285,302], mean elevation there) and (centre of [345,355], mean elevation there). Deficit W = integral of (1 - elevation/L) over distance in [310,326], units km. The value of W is 5.4 km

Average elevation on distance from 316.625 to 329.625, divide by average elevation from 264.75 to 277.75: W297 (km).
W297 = 0.76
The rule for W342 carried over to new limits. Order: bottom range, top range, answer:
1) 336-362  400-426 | 0.80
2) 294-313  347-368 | 1.23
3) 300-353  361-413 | 1.12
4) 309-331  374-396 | 1.48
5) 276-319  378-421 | 1.03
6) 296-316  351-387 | 1.25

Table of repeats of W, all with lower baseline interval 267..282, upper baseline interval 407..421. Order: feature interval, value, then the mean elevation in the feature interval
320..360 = -3.3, 0.986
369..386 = -3.7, 1.06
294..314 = 1.0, 0.907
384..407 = -4.0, 1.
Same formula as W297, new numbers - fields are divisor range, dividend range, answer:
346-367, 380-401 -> 0.94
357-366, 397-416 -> 0.77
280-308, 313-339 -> 0.80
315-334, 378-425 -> 1.26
